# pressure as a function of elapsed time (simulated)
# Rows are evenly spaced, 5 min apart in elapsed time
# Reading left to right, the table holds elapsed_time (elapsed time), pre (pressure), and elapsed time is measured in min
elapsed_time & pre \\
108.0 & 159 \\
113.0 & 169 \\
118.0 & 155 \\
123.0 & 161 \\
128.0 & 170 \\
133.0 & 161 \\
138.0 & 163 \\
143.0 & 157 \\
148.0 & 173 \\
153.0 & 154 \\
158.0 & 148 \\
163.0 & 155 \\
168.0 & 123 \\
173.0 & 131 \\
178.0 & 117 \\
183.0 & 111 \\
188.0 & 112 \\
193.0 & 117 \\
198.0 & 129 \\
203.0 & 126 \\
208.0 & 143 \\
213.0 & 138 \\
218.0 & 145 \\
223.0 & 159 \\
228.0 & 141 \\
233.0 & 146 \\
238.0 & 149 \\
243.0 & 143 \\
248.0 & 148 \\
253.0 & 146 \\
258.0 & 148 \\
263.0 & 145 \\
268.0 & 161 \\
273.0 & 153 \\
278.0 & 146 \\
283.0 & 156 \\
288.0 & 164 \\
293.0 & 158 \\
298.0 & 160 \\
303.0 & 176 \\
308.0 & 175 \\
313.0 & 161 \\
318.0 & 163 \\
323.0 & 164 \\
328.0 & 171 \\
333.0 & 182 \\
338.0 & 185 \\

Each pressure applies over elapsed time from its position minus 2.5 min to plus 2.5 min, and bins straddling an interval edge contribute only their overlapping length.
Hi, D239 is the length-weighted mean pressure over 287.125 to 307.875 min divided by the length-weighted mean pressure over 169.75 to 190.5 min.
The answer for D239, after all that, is 1.41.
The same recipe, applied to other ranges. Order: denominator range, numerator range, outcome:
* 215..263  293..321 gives 1.13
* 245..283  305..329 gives 1.11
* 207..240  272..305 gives 1.09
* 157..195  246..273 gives 1.19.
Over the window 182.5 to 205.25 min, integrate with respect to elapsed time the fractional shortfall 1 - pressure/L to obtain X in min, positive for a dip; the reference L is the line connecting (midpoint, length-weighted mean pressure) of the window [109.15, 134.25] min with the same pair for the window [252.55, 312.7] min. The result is 5.8 min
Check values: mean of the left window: 163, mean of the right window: 158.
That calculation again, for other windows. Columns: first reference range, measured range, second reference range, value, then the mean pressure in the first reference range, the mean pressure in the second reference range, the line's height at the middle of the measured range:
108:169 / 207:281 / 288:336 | 7.5 min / 158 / 168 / 164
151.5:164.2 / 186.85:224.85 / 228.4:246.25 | 3.6 min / 152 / 145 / 148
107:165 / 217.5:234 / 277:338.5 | 1.5 min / 160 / 166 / 163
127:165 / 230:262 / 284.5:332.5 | 3.4 min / 160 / 166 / 164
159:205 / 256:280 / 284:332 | 0.4 min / 125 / 166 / 153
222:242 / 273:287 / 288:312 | 0.7 min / 148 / 167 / 161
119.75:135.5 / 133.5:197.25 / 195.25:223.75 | 5.7 min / 164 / 139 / 152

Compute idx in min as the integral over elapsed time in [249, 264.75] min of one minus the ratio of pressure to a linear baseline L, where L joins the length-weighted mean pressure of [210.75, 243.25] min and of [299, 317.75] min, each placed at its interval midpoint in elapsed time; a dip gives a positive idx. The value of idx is 0.80 min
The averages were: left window 146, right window 169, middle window 147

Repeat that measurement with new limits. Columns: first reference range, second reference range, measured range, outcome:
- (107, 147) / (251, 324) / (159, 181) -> 4.0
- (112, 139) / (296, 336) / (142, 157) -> 0.3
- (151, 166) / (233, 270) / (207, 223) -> 0.5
